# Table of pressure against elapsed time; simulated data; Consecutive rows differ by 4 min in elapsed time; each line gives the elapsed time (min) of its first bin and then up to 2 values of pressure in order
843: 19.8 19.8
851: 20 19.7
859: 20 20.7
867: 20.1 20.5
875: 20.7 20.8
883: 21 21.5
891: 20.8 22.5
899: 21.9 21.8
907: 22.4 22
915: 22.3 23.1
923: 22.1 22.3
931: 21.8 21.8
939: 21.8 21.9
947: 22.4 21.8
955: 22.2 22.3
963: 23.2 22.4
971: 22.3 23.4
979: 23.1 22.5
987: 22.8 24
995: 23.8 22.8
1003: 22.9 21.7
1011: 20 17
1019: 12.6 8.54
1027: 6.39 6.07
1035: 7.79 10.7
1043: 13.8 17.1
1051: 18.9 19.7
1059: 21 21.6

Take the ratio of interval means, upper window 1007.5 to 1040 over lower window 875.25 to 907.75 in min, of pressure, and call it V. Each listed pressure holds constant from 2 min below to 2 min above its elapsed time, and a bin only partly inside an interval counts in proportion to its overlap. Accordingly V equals 0.54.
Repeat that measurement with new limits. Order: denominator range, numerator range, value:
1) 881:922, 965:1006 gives 1.05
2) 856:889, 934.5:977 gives 1.08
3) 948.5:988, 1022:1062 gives 0.59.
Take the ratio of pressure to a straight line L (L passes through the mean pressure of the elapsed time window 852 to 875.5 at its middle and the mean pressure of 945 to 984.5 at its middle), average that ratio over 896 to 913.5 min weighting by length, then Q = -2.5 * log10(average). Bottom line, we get -0.04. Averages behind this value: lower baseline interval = 20.2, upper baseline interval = 22.6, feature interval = 22.1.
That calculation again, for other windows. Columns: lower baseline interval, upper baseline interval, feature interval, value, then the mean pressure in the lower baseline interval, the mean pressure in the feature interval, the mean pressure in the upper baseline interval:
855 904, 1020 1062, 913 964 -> -0.22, 21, 22.2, 13.2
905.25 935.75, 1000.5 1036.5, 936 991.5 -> -0.22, 22.2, 22.5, 13.9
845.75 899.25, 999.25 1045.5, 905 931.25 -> -0.20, 20.7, 22.3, 13.8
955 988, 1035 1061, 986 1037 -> 0.19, 22.7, 16.5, 16.2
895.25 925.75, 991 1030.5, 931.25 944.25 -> -0.05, 22.2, 21.8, 17.2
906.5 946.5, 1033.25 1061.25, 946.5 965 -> -0.09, 22.1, 22.4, 15.7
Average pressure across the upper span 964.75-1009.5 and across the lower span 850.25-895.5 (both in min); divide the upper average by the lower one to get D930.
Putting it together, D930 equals 1.11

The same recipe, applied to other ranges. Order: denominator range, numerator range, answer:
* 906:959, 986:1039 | 0.74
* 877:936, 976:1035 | 0.82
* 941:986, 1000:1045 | 0.61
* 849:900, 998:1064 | 0.75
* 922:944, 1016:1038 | 0.40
